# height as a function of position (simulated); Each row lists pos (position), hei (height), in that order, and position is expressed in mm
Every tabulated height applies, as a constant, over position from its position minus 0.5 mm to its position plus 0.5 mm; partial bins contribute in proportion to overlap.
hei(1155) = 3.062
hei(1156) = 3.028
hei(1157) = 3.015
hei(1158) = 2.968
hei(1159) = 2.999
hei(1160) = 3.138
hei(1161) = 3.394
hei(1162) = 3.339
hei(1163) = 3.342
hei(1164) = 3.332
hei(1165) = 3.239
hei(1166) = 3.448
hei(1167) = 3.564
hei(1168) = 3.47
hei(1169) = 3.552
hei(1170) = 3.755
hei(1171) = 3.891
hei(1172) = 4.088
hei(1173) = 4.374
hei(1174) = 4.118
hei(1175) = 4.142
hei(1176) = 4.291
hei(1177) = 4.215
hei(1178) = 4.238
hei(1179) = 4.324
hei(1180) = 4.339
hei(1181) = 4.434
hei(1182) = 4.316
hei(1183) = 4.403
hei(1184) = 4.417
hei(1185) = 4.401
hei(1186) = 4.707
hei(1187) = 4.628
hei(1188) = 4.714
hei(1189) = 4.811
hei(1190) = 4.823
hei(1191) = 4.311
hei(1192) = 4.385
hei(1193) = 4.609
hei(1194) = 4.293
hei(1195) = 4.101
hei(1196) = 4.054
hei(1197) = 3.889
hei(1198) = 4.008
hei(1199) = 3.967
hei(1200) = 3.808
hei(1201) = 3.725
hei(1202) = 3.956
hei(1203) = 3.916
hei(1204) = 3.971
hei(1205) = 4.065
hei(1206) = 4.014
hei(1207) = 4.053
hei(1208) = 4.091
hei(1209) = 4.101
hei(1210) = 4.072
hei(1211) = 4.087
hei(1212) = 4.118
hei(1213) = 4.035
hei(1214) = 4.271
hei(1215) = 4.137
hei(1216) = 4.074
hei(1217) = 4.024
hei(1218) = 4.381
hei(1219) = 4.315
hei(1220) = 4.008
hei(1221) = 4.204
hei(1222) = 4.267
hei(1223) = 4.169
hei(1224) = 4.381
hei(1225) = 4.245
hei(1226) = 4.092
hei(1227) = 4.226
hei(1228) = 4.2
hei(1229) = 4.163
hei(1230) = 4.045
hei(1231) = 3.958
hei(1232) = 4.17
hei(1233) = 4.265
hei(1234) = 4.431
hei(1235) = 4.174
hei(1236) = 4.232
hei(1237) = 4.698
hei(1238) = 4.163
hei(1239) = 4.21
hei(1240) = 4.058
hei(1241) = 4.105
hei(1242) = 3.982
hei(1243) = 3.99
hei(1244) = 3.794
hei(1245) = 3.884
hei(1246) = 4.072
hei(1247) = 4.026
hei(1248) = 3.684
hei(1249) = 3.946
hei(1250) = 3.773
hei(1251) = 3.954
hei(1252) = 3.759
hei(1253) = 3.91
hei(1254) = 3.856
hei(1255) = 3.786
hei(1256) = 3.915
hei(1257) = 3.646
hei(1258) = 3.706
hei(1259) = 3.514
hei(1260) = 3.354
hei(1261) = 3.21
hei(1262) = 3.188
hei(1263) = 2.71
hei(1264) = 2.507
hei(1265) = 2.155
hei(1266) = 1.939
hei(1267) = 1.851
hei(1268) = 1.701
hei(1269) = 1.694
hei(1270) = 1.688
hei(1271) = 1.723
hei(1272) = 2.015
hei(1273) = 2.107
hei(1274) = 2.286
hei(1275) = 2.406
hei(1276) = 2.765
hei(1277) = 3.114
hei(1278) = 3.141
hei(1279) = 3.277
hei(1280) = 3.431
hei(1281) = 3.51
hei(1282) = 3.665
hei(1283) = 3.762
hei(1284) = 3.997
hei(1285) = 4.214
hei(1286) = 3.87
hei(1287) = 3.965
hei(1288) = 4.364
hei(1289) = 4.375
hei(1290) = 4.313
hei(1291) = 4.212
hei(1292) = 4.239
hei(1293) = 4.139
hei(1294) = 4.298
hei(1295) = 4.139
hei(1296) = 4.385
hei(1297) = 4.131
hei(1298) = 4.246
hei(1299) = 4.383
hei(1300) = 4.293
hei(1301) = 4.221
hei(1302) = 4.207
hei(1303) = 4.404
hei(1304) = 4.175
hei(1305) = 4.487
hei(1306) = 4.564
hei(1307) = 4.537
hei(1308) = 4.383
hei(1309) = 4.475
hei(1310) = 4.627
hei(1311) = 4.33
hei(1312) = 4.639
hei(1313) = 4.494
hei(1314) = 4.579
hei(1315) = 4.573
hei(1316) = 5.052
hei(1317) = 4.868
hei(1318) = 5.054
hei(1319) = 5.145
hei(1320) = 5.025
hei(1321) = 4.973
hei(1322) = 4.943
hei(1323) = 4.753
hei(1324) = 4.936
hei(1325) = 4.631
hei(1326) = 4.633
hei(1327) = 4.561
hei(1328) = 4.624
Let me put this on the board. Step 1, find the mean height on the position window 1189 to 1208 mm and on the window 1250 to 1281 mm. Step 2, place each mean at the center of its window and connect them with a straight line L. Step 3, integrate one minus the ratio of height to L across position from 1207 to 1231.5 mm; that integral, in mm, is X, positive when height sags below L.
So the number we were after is -2.67 mm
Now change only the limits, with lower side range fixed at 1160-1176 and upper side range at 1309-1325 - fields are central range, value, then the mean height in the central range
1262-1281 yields 8.7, 2.41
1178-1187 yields -1.5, 4.42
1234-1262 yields 2.4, 3.9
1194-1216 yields -0.4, 4.03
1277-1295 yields 2.5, 3.91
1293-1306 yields 1.0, 4.29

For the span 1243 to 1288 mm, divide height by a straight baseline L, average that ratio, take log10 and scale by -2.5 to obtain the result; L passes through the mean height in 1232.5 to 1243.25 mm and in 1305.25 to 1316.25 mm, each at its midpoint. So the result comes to 0.33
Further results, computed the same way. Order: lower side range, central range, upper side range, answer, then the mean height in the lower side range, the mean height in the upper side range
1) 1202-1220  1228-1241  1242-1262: -0.081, 4.09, 3.77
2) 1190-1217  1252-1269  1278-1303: 0.317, 4.09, 4.06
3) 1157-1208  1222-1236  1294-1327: 0.002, 4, 4.57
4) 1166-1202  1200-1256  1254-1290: -0.128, 4.19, 3.07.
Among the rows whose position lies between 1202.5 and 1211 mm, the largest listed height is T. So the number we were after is 4.101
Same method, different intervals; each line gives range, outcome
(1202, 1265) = 4.698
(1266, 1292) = 4.375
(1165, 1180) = 4.374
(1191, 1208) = 4.609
